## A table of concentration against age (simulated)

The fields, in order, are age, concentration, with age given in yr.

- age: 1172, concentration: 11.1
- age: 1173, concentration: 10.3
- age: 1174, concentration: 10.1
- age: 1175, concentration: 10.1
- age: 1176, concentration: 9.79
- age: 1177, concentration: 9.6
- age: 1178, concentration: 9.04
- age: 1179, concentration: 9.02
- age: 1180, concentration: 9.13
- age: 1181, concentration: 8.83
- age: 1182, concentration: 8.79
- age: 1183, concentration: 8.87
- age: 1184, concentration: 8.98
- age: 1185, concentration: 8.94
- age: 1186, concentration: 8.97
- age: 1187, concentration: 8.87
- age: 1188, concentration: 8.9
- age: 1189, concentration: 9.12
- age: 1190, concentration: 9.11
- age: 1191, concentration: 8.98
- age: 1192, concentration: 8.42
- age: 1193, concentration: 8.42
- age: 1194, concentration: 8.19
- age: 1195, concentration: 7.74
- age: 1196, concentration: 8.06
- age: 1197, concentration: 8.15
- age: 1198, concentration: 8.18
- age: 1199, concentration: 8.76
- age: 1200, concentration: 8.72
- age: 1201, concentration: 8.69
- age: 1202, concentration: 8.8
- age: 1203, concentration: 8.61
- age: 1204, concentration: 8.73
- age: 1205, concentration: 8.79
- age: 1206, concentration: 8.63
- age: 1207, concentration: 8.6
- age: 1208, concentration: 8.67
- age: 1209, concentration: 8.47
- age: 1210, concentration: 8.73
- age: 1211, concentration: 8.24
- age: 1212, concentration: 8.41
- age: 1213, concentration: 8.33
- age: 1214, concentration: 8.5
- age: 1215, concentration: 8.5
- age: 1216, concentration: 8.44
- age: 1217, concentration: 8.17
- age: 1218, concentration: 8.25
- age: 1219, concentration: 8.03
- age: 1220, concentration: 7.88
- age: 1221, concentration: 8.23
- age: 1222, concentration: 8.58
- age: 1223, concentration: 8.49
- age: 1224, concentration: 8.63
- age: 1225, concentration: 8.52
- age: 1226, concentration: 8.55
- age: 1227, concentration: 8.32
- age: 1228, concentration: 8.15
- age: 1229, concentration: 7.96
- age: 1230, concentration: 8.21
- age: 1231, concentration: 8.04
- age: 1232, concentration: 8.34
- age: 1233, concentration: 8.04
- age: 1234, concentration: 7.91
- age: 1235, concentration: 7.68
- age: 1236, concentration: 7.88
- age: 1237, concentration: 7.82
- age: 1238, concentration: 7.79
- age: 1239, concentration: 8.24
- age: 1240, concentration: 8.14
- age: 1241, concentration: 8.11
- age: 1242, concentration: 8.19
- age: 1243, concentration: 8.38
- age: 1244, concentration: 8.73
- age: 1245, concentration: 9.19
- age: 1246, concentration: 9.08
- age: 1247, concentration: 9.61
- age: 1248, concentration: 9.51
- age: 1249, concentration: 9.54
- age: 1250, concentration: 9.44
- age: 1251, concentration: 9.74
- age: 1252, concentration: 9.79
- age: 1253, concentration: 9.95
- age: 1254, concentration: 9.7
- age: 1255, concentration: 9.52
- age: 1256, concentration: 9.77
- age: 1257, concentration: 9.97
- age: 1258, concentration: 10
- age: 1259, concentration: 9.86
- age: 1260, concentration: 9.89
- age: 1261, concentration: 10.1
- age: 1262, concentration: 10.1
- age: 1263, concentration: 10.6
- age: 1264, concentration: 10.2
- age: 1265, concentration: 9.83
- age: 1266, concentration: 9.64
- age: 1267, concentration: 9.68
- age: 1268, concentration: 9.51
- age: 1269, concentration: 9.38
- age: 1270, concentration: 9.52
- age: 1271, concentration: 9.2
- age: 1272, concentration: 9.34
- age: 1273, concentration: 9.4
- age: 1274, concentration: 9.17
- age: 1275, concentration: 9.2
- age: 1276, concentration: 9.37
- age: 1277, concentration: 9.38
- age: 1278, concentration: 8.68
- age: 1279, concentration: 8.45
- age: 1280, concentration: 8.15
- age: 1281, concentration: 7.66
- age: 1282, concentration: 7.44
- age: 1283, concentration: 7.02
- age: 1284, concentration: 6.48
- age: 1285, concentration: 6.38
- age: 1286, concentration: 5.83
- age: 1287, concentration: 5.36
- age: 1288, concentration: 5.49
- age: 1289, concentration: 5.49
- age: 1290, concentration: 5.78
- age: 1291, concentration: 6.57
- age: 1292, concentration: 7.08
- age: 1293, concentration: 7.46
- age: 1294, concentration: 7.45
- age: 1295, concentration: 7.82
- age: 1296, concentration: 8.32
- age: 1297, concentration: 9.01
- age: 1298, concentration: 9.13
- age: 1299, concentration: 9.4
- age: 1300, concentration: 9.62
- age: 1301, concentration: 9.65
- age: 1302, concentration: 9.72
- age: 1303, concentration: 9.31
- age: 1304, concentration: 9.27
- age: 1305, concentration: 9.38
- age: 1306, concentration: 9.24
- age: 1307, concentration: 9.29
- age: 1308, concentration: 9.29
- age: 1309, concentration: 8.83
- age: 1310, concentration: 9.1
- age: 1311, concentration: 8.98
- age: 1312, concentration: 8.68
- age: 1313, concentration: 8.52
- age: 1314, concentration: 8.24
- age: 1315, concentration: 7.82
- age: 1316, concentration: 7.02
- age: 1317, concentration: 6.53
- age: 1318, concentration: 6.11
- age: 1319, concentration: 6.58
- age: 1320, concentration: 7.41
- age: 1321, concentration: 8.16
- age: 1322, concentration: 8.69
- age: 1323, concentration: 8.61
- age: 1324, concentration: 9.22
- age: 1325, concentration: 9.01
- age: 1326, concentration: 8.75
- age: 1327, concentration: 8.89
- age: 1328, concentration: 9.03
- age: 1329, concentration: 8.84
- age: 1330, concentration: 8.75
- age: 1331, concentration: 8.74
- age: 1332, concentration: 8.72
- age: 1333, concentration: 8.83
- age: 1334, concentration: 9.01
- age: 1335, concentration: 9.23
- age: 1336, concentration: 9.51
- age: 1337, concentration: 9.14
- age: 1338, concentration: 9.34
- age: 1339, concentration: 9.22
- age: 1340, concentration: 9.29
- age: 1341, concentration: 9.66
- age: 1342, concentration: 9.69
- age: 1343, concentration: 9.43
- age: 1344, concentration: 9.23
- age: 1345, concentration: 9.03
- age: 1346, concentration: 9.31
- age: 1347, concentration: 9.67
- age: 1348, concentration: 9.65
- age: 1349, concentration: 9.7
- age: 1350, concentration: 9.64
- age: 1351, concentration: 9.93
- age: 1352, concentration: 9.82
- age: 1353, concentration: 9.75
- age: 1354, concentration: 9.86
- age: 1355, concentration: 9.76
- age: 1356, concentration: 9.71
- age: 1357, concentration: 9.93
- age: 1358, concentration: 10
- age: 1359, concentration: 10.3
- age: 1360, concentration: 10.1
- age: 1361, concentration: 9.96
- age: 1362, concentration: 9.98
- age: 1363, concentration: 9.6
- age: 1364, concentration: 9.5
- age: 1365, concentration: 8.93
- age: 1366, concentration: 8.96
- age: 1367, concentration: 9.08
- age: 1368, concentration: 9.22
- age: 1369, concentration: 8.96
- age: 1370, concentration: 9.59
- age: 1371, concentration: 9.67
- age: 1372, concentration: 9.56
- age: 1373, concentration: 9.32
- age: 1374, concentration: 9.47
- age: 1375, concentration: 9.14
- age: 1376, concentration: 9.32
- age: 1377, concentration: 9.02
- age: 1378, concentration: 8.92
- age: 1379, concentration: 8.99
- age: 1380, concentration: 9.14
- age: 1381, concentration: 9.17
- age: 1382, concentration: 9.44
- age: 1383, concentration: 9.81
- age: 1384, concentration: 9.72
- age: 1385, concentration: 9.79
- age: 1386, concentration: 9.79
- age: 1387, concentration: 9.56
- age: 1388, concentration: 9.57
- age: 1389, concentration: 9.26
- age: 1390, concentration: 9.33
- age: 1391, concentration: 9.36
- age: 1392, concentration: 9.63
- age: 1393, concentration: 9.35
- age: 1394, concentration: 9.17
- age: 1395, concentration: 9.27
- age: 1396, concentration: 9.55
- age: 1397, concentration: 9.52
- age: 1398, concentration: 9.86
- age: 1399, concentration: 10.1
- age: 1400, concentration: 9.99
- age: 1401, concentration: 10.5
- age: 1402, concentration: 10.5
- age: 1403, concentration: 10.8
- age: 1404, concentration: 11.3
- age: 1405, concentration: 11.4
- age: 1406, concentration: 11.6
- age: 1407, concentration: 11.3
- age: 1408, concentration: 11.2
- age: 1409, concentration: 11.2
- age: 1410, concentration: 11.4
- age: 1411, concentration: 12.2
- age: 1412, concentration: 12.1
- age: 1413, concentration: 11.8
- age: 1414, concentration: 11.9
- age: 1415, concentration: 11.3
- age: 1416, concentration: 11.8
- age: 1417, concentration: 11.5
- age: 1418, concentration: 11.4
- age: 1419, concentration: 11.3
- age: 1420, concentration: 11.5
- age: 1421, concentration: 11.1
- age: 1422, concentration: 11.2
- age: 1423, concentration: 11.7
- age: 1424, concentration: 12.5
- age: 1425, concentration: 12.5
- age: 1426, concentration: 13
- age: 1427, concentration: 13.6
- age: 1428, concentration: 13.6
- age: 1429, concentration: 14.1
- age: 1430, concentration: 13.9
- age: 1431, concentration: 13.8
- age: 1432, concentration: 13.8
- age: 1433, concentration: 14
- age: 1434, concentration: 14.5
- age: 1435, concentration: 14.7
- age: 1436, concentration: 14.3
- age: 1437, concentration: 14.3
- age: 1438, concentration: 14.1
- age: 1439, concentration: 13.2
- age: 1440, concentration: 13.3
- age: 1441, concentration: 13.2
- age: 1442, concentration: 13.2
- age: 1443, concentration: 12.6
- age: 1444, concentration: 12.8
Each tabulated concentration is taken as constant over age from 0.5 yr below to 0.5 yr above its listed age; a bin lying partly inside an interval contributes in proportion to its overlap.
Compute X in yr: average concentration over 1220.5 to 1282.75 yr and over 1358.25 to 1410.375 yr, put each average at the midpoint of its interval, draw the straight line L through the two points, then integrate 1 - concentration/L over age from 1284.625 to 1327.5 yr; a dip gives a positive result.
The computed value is 5.7 yr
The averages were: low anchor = 8.95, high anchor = 9.79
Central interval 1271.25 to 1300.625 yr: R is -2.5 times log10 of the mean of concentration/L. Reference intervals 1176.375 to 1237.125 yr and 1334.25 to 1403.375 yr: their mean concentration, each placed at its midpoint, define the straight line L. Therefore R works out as 0.16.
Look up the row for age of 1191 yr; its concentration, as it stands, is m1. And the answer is 8.98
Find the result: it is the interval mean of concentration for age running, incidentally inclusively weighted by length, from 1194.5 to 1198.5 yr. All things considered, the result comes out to 8.03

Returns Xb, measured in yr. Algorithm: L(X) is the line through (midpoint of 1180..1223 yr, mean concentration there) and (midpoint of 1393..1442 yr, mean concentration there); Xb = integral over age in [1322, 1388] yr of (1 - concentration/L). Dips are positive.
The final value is 9.7 yr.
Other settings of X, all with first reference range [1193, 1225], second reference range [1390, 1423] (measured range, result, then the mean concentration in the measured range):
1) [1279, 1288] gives 2.4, 6.81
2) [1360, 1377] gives 1.6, 9.4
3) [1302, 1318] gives 1.7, 8.59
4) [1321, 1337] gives 1.6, 8.9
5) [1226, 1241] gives 1.1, 8.06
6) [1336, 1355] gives 1.0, 9.53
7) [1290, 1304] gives 1.6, 8.43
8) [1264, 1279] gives -0.3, 9.38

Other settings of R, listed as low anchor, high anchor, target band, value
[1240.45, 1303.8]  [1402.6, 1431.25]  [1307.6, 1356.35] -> 0.137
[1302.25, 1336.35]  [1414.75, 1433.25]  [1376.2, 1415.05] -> 0.129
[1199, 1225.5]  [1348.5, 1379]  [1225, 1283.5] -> -0.022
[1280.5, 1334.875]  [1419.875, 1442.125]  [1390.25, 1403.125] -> 0.209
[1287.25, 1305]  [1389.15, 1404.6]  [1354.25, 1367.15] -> -0.056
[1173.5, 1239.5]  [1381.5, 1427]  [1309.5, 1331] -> 0.189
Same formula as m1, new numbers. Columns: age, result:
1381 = 9.17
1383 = 9.81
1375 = 9.14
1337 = 9.14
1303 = 9.31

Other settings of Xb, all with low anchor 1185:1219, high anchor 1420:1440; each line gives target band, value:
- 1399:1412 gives 1.7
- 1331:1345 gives 2.7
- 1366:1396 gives 7.1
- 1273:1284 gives 1.9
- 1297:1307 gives 1.2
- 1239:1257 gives 0.6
